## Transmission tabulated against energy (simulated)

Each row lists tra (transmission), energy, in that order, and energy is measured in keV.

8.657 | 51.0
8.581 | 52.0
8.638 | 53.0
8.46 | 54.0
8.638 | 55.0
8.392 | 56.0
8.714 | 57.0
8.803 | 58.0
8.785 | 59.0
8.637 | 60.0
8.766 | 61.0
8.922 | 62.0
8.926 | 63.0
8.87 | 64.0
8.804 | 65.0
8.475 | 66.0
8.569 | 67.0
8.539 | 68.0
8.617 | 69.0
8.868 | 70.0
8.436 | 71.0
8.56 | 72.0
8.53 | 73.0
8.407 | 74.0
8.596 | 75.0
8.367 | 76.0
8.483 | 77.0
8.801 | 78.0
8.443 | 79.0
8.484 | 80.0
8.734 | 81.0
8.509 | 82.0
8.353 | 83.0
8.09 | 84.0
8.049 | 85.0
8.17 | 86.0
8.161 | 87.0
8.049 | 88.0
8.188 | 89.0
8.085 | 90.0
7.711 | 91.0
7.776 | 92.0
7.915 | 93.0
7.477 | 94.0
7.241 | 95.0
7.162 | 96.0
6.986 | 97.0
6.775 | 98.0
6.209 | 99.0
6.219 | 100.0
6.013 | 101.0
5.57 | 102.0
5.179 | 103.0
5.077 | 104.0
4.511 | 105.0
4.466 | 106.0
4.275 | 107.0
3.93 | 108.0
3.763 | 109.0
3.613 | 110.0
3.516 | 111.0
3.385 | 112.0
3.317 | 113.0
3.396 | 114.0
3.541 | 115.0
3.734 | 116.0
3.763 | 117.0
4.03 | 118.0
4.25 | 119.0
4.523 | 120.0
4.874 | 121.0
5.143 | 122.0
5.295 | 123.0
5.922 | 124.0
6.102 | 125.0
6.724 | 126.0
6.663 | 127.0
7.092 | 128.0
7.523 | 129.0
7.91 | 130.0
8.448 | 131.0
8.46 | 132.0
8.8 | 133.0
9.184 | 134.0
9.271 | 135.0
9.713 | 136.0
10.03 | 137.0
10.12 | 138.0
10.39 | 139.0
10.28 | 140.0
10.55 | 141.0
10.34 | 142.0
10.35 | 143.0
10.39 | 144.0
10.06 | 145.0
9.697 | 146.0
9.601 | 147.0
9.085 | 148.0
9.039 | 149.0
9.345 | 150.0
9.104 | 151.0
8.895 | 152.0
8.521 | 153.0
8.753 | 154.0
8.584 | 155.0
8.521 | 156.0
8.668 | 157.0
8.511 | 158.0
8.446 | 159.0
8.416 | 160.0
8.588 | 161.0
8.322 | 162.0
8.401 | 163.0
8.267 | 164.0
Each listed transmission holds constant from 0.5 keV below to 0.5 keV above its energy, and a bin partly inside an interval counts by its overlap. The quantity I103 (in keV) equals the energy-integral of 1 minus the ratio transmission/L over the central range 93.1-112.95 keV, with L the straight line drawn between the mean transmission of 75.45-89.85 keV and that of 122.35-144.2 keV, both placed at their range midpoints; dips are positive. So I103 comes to 7.3 keV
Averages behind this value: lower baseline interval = 8.34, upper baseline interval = 8.57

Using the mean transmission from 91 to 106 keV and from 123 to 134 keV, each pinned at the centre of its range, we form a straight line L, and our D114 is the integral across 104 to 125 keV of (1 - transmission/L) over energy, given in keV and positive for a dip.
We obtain 8.2 keV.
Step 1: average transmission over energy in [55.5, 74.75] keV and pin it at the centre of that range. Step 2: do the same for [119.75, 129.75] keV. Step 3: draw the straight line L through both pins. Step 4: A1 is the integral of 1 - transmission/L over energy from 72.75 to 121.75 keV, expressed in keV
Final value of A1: 7.1 keV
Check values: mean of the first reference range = 8.66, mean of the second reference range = 6.07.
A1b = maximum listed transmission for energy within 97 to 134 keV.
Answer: 9.184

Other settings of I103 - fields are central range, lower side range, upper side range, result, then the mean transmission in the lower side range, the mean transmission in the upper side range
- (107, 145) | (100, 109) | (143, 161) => 1.6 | 4.89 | 9.06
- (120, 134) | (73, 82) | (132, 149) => 4.0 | 8.54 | 9.8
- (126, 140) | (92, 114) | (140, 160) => -1.4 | 5.37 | 9.29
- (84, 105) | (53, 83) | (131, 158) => 4.3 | 8.62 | 9.42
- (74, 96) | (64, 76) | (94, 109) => -3.0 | 8.58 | 5.68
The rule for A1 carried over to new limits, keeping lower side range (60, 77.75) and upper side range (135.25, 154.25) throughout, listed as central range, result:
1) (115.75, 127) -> 5.2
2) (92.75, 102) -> 2.3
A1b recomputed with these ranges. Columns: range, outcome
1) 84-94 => 8.188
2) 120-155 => 10.55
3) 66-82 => 8.868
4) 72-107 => 8.801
